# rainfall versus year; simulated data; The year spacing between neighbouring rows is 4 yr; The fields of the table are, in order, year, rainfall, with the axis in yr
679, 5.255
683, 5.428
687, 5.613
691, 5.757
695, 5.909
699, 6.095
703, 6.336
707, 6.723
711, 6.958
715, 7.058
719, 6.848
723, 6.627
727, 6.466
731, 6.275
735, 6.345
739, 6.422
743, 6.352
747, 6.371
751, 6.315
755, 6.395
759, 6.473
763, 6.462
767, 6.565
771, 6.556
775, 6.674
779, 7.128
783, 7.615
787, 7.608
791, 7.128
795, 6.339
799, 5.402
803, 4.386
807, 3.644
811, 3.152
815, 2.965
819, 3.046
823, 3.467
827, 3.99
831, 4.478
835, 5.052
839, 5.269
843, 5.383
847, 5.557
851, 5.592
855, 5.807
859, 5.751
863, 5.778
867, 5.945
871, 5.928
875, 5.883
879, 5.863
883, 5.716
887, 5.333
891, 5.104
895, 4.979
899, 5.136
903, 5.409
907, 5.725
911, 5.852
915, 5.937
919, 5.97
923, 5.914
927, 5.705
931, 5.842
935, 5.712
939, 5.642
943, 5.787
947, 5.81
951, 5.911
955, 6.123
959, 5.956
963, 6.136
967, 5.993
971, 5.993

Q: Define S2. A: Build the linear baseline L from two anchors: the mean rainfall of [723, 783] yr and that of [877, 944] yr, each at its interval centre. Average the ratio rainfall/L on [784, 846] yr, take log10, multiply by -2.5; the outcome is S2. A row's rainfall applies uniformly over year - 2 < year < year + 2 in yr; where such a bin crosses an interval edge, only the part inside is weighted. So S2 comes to 0.27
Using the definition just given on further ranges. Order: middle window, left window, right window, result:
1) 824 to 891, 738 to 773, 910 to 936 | 0.12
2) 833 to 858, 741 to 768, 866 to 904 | 0.06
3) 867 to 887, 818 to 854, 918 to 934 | -0.11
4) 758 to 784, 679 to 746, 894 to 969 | -0.10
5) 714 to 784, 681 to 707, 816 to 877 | -0.17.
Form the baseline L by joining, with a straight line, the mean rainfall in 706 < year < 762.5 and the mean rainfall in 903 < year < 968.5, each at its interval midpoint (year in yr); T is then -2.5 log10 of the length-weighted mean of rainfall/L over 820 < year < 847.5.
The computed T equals 0.32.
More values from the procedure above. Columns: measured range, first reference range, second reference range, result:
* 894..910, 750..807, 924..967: 0.12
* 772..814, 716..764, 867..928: 0.06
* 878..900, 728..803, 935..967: 0.15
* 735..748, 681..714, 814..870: -0.11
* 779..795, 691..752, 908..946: -0.16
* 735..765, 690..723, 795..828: -0.18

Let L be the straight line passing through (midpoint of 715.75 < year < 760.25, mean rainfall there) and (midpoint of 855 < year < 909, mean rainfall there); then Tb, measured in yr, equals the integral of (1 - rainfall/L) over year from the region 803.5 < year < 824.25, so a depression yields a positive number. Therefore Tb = 9.2 yr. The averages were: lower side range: 6.46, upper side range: 5.59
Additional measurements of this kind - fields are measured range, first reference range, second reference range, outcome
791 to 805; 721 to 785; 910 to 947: 1.6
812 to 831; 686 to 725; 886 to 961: 8.0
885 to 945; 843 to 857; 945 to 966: 2.5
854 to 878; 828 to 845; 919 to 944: -2.8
